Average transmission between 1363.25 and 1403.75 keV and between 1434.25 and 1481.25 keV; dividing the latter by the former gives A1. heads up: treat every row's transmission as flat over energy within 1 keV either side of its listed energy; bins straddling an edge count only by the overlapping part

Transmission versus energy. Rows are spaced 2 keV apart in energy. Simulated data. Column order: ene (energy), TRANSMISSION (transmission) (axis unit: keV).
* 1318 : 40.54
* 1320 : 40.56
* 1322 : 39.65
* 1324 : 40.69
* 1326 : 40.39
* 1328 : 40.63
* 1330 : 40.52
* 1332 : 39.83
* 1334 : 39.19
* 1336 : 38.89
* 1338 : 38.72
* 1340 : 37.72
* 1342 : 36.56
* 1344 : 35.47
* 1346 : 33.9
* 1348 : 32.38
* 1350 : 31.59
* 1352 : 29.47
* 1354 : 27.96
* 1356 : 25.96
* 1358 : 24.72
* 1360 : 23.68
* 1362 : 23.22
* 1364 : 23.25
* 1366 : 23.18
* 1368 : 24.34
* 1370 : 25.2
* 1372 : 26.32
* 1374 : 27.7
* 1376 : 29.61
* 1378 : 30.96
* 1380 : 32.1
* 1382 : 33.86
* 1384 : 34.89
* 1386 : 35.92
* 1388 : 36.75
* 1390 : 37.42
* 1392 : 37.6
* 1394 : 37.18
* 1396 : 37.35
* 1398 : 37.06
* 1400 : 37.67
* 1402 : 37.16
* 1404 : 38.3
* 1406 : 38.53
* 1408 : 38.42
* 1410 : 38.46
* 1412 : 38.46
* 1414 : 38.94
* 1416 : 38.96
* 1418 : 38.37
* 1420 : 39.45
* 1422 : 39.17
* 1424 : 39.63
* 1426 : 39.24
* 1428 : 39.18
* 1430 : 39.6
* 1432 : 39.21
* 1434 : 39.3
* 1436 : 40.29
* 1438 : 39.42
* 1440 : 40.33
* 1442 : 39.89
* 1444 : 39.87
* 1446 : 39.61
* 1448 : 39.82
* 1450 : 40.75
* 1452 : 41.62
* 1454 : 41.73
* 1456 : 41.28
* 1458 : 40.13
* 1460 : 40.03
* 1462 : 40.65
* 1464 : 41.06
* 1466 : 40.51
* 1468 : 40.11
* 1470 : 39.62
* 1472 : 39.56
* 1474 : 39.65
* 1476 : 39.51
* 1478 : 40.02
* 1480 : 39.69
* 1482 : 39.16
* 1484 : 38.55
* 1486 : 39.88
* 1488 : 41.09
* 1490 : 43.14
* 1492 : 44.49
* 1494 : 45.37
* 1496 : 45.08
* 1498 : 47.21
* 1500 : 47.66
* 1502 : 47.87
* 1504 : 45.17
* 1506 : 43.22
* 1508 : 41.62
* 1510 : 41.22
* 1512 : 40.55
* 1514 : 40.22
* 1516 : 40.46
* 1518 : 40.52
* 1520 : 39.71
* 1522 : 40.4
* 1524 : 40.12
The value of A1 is 1.2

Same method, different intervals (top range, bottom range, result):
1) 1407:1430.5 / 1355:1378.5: 1.52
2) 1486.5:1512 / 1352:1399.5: 1.46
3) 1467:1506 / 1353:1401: 1.38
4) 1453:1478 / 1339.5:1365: 1.37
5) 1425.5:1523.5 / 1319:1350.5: 1.08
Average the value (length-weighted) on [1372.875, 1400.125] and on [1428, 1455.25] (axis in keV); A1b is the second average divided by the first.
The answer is 1.16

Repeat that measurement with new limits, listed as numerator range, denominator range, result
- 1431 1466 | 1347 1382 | 1.47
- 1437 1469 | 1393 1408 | 1.07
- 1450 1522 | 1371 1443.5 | 1.12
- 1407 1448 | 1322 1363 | 1.15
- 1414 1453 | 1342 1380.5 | 1.41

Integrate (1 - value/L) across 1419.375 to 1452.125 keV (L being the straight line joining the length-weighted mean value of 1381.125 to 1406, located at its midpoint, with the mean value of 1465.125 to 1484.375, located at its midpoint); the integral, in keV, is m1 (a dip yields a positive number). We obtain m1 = -1.22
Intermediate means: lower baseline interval 36.8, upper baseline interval 39.7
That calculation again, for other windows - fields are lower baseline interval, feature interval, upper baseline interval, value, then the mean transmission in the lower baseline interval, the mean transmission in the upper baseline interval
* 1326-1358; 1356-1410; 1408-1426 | 7.6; 35.1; 38.9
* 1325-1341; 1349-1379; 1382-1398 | 9.0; 39.5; 36.6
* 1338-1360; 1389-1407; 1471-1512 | -1.2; 31.5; 42.4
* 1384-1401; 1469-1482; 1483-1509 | 0.9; 37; 43.9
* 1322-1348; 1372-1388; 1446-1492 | 2.9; 38.3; 40.4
